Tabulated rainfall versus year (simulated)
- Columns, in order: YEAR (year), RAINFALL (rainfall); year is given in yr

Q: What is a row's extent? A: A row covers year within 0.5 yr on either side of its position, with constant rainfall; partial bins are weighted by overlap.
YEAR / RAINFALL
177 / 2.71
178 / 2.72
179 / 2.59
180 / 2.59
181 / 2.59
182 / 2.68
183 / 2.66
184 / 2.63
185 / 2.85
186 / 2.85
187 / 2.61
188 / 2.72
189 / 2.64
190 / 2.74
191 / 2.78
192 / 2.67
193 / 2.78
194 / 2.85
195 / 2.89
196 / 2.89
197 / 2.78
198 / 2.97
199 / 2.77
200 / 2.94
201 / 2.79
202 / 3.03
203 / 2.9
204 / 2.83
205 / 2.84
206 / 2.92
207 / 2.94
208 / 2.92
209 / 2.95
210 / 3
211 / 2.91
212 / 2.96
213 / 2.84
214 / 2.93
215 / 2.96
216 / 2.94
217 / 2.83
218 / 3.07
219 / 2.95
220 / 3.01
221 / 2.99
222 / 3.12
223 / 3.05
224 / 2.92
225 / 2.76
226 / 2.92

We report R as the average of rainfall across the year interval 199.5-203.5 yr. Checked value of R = 2.92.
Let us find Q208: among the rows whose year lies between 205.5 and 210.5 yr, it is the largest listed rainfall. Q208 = 3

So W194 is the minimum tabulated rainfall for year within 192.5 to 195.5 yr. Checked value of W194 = 2.78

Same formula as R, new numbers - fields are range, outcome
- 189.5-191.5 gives 2.76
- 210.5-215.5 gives 2.92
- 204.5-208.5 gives 2.9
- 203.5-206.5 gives 2.86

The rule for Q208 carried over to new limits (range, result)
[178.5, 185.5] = 2.85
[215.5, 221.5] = 3.07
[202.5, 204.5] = 2.9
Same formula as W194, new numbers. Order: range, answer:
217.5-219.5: 2.95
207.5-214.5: 2.84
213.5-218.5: 2.83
